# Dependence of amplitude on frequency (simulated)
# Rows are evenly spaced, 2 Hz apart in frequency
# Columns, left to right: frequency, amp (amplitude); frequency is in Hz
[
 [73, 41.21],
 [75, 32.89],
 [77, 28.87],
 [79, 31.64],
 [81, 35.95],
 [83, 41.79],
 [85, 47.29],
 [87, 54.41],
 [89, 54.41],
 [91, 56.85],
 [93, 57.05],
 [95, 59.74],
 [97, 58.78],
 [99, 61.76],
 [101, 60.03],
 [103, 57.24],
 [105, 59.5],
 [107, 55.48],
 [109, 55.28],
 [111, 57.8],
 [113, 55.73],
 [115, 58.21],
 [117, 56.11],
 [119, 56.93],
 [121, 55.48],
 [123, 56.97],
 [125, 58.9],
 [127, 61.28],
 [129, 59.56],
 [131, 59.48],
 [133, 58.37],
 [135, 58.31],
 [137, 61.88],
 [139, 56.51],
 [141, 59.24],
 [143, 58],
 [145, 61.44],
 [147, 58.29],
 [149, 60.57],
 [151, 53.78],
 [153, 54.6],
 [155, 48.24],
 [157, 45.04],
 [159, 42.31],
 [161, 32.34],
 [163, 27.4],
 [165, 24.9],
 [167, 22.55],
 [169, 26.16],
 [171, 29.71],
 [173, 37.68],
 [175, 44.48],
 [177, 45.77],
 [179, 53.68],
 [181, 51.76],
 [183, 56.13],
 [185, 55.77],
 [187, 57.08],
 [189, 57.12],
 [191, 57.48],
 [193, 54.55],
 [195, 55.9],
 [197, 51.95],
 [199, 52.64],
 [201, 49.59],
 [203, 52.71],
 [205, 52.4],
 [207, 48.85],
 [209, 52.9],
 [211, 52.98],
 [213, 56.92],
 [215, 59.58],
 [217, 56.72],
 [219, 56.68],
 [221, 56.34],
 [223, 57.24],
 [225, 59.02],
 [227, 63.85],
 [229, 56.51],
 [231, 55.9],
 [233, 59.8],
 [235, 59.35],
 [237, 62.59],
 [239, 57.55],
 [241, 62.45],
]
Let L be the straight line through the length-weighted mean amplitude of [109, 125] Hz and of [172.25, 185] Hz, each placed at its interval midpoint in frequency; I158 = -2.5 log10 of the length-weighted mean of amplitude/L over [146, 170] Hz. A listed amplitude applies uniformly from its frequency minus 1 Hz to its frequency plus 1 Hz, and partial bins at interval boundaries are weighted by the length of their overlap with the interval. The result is 0.247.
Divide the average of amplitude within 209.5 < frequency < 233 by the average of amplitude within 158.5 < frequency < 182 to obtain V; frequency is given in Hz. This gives 1.58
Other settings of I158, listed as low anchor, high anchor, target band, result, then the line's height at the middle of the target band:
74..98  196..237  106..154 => -0.16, 49.7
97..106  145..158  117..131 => -0.02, 57.1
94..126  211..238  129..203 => 0.17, 58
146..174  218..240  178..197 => -0.16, 47.6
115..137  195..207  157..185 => 0.36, 54.5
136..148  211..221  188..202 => 0.07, 57.6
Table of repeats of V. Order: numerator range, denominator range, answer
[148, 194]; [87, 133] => 0.78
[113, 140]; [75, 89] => 1.44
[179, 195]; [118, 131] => 0.95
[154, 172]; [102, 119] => 0.58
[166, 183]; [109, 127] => 0.70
